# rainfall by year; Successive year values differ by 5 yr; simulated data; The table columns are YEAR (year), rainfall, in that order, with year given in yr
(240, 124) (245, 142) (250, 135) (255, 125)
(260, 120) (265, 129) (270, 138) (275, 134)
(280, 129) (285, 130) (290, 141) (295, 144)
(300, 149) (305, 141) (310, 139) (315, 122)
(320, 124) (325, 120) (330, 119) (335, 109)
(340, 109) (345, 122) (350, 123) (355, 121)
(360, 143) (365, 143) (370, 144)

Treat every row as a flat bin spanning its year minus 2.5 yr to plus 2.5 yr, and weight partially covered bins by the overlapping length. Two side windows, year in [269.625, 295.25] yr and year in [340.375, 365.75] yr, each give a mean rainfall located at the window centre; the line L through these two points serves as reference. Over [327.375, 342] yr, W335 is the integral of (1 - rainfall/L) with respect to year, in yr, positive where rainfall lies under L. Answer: 1.9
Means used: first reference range 135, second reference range 128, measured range 113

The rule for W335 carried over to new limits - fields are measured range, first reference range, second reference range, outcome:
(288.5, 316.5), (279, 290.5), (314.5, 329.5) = -2.7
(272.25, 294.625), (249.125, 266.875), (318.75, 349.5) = -2.0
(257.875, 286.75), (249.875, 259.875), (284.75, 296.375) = 0.6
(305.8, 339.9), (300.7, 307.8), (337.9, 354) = 2.6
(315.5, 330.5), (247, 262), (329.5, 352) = -0.4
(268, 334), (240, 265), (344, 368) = -1.1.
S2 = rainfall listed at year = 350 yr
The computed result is 123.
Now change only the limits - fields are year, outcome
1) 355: 121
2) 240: 124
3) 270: 138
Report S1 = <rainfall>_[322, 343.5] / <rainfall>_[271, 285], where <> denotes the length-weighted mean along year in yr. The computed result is 0.87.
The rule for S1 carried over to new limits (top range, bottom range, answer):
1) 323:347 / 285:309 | 0.81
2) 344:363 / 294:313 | 0.90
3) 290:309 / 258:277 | 1.10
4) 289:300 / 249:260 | 1.13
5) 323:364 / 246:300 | 0.91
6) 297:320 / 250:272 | 1.06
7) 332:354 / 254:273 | 0.90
